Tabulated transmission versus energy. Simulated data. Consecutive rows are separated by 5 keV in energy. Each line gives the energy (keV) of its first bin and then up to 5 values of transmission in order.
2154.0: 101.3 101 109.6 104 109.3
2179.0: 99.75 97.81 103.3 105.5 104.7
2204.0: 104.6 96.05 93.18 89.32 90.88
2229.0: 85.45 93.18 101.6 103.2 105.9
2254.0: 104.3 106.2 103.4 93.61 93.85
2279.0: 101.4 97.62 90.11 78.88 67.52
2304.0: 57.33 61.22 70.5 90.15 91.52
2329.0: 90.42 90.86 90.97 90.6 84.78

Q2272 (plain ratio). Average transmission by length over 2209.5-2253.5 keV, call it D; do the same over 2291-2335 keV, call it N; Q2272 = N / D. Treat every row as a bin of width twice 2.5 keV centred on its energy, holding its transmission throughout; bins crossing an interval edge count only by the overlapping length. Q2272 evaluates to 0.81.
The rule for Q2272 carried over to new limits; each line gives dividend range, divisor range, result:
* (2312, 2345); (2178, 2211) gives 0.86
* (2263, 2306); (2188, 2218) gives 0.86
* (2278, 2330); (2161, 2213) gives 0.78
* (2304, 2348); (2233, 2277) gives 0.82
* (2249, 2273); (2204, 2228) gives 1.09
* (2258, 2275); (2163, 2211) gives 0.96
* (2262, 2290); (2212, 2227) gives 1.07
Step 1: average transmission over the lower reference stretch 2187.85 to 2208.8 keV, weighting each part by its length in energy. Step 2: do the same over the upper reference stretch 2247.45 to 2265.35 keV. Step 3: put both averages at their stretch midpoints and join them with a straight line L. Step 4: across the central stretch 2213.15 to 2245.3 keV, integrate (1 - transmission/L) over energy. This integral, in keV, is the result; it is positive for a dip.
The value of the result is 3.3 keV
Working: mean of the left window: 104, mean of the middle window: 93.5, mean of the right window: 105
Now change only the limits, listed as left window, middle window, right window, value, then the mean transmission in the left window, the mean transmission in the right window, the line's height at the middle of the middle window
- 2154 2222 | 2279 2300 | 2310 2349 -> 0.9 keV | 101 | 86.6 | 90.8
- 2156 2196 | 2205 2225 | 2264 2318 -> 0.7 keV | 104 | 82.5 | 96.5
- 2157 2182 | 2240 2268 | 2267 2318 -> -4.8 keV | 105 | 81.3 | 88.6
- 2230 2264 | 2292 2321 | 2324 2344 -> 7.3 keV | 102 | 90.8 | 94.3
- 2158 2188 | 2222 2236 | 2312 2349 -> 1.2 keV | 104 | 87.9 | 98.1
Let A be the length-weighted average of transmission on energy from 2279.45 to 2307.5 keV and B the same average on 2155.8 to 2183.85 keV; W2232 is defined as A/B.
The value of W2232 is 0.76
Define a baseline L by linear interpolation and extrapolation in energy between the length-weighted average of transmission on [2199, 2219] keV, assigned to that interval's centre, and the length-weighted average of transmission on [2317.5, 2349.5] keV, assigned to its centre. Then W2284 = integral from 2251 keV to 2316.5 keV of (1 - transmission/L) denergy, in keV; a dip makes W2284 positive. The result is 4.7 keV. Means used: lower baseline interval 97.7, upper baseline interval 90.2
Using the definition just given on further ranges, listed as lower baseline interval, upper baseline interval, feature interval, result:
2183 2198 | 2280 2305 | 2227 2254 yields -2.0 keV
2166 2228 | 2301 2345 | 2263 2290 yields -2.7 keV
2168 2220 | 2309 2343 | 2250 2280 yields -2.6 keV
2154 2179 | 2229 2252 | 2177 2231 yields 2.5 keV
